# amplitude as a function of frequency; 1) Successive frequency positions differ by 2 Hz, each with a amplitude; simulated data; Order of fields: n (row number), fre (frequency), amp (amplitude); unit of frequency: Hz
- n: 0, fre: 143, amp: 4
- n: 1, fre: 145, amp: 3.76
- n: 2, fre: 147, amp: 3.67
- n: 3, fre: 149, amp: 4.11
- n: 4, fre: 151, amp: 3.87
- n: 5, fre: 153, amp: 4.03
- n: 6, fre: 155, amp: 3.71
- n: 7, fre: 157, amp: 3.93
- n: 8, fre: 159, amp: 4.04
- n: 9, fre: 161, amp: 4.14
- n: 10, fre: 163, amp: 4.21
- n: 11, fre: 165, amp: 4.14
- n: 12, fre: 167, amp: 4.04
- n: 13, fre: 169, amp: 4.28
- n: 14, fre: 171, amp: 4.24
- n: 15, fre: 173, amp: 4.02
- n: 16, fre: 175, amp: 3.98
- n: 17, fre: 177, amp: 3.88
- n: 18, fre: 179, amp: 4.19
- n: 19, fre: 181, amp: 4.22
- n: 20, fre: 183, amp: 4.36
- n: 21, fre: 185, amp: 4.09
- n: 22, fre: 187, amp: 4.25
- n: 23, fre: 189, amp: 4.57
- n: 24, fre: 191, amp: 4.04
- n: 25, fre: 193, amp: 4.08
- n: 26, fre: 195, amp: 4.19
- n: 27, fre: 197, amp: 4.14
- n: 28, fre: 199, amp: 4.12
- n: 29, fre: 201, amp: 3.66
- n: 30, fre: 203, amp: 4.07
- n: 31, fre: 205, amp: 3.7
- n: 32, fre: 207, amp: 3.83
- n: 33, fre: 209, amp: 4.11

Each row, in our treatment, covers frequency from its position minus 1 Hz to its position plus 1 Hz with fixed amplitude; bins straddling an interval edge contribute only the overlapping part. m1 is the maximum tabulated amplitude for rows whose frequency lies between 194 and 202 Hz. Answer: 4.19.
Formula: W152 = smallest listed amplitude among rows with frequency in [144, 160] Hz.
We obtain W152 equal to 3.67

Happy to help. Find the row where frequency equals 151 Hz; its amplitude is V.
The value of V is 3.87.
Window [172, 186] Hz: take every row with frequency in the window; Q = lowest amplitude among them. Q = 3.88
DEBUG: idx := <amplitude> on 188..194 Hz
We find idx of 4.23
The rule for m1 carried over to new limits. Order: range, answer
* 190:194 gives 4.08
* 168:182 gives 4.28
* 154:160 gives 4.04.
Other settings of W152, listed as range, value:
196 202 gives 3.66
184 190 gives 4.09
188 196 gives 4.04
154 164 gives 3.71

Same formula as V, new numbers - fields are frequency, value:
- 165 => 4.14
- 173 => 4.02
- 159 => 4.04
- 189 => 4.57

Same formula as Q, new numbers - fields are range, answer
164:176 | 3.98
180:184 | 4.22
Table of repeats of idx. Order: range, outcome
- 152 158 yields 3.89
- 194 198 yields 4.17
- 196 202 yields 3.97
